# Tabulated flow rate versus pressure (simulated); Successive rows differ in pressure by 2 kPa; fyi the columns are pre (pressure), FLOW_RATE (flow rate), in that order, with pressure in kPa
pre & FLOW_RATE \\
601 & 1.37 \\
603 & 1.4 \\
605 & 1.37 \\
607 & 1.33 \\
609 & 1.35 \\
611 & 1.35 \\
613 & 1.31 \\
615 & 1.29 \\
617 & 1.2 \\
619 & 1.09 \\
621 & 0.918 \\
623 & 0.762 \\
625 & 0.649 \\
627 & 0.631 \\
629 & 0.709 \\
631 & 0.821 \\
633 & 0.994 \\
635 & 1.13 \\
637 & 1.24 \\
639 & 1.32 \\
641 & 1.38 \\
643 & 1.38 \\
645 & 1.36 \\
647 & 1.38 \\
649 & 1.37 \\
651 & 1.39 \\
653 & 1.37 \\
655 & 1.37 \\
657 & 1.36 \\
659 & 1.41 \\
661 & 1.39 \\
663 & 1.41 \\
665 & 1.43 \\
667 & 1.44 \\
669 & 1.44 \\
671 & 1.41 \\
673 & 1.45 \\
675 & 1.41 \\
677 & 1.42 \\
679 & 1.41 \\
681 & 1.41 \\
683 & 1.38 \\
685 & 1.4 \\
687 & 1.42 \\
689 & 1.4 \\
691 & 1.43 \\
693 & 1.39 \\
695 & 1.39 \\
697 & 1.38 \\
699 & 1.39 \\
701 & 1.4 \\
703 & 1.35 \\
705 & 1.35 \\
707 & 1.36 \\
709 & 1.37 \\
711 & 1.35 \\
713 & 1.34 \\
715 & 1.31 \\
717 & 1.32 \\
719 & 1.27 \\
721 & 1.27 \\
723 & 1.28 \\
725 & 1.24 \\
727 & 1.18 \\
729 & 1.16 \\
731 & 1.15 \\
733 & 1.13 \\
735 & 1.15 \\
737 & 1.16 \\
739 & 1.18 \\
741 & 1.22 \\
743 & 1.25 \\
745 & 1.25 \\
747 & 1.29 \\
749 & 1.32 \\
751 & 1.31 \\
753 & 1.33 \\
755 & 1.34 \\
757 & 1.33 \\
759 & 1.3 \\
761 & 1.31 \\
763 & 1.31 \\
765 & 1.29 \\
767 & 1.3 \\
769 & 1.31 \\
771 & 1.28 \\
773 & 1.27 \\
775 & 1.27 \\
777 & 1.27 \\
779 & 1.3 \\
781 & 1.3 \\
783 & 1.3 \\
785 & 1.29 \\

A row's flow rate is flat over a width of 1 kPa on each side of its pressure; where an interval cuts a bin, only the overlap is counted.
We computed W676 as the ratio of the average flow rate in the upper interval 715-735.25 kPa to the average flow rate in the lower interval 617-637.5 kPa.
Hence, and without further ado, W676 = 1.36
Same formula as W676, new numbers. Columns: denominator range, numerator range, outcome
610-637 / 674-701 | 1.40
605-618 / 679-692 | 1.07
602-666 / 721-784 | 1.04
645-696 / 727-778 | 0.90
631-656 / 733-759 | 0.98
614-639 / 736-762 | 1.32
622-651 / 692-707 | 1.26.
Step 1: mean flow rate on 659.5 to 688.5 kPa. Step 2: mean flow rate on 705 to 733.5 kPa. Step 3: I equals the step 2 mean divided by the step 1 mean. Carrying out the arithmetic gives 0.90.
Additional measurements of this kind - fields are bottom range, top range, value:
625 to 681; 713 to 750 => 0.96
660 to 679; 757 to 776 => 0.91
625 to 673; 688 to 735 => 1.04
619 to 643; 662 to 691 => 1.44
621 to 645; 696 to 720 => 1.33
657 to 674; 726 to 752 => 0.85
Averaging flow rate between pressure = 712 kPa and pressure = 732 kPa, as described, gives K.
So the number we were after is 1.25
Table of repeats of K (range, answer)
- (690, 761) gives 1.29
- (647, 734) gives 1.36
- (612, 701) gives 1.27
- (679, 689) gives 1.4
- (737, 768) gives 1.28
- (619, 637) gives 0.864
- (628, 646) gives 1.15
